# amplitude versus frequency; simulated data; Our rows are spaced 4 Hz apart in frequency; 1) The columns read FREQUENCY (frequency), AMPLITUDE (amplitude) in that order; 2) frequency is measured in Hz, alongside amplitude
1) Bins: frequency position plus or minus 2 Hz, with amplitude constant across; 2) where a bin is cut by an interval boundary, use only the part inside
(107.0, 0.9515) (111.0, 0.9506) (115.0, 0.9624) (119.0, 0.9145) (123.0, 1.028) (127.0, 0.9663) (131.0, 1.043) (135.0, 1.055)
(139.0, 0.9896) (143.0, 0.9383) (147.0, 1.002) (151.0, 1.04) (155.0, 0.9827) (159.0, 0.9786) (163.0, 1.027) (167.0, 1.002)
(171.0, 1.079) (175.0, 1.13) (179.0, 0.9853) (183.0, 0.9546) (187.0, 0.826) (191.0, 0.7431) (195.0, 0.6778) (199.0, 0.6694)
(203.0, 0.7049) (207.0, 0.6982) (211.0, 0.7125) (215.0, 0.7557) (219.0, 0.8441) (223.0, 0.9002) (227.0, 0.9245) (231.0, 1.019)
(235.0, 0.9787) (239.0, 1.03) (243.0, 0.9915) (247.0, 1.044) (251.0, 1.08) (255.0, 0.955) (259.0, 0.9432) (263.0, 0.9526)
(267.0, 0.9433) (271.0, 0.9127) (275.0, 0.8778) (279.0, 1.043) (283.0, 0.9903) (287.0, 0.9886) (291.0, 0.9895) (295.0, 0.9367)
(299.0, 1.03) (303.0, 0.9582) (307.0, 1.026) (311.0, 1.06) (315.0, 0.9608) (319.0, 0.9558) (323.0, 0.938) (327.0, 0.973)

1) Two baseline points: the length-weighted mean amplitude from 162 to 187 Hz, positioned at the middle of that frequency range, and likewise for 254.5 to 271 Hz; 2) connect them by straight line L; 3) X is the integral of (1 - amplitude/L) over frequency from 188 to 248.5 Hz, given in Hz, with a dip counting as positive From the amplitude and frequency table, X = 8.2 Hz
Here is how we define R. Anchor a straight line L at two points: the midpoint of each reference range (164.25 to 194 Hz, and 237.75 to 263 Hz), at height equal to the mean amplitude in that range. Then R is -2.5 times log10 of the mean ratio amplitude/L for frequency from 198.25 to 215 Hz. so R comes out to 0.35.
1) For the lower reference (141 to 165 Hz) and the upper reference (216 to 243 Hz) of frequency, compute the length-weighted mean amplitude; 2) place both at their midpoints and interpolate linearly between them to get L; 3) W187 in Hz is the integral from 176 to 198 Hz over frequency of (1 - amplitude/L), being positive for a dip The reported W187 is 2.9 Hz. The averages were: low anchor 0.995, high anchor 0.945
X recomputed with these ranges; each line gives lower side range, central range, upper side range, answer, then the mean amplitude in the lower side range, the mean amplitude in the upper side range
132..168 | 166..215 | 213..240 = 6.05 Hz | 1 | 0.918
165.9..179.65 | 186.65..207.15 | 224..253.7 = 6.43 Hz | 1.06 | 1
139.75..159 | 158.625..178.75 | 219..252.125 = -1.12 Hz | 0.989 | 0.985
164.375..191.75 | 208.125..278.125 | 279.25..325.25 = 3.41 Hz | 0.971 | 0.987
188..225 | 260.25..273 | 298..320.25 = -0.61 Hz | 0.747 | 0.998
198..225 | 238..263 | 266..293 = -3.62 Hz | 0.758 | 0.964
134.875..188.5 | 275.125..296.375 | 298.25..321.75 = 0.30 Hz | 0.999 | 0.995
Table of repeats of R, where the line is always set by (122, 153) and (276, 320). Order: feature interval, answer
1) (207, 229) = 0.22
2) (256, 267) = 0.05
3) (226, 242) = 0.01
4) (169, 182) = -0.06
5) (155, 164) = 0.01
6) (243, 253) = -0.05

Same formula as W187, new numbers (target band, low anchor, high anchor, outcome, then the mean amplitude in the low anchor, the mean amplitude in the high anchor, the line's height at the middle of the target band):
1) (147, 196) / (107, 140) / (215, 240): 0.08 Hz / 0.986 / 0.931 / 0.961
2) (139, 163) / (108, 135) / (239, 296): -0.25 Hz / 0.982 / 0.977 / 0.981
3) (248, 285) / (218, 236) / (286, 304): -0.25 Hz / 0.936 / 0.981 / 0.962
